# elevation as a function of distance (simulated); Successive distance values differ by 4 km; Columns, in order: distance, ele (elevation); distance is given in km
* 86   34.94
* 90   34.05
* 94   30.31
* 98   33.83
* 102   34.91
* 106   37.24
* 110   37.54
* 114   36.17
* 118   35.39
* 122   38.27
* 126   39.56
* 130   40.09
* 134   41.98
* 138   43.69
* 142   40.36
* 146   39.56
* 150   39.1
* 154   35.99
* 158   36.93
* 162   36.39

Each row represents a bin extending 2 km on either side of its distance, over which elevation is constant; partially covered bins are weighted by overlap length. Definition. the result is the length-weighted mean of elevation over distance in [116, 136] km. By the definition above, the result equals 39.1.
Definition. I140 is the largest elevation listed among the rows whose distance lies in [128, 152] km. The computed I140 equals 43.69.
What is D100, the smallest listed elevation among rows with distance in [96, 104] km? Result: 33.83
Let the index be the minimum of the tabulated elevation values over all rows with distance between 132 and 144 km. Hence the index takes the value 40.36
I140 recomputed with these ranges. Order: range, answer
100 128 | 39.56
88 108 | 37.24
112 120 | 36.17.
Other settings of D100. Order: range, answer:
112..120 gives 35.39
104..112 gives 37.24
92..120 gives 30.31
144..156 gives 35.99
